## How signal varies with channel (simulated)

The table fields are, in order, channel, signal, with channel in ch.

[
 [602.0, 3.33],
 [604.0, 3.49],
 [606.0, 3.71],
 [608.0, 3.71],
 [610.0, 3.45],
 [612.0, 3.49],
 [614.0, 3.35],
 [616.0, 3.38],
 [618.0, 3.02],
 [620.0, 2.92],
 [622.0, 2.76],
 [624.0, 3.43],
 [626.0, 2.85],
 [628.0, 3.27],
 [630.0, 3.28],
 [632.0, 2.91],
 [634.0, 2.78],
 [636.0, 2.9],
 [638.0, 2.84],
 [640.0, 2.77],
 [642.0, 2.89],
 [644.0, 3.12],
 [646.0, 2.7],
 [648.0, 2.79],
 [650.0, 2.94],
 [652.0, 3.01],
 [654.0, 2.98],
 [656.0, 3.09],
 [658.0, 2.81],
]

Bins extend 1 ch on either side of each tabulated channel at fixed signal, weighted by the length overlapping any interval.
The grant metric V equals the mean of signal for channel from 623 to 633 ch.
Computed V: 3.15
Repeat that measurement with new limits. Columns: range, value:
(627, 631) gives 3.27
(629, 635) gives 2.99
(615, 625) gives 3.1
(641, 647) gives 2.9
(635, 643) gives 2.85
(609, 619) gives 3.34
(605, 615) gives 3.54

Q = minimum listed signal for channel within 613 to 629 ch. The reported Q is 2.76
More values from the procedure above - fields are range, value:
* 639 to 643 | 2.77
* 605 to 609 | 3.71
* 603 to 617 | 3.35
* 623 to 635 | 2.78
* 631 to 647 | 2.7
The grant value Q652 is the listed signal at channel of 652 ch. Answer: 3.01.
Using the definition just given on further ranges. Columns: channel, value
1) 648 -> 2.79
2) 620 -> 2.92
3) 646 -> 2.7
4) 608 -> 3.71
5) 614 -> 3.35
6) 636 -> 2.9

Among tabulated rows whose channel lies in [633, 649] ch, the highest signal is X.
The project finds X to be 3.12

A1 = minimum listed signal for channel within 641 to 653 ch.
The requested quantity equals 2.7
